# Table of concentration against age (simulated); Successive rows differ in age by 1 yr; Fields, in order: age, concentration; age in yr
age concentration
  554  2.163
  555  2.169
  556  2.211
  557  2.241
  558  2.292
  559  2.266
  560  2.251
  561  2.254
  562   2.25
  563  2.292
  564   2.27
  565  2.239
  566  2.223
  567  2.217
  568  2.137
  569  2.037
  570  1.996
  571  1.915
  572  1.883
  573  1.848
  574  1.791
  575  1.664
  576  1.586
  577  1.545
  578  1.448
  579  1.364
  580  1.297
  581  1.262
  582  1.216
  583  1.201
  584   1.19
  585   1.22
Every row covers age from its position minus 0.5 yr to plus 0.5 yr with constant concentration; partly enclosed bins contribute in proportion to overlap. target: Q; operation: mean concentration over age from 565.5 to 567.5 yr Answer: 2.22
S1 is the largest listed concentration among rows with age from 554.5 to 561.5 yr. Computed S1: 2.292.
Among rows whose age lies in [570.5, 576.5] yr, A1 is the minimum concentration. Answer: 1.586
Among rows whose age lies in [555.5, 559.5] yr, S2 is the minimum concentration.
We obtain 2.211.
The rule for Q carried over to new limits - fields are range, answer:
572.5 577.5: 1.69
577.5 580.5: 1.37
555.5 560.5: 2.25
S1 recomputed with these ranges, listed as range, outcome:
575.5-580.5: 1.586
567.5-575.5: 2.137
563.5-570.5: 2.27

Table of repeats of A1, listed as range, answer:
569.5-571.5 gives 1.915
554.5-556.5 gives 2.169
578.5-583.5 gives 1.201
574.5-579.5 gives 1.364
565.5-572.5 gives 1.883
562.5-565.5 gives 2.239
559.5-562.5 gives 2.25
